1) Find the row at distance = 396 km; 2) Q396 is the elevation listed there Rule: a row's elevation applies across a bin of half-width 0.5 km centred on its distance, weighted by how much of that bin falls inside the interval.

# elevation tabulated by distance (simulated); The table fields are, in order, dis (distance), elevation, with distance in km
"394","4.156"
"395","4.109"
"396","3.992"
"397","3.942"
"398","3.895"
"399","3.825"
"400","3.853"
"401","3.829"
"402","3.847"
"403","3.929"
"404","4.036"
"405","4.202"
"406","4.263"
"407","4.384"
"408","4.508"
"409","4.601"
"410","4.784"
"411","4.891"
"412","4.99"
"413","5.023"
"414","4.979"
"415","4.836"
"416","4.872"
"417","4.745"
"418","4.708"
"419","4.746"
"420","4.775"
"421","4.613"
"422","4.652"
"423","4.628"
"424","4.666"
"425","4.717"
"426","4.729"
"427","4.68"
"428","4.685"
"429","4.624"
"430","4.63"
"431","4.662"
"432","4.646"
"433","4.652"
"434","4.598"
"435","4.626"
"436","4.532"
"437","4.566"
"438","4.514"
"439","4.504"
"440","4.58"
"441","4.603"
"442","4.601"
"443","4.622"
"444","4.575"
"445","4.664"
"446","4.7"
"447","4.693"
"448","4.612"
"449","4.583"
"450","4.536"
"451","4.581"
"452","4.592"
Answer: 3.992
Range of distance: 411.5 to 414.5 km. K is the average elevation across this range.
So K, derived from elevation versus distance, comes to 5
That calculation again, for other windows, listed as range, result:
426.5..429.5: 4.66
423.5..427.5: 4.7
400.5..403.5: 3.87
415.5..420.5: 4.77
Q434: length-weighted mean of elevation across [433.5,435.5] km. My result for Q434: 4.61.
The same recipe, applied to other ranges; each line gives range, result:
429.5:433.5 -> 4.65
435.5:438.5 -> 4.54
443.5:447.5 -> 4.66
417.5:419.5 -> 4.73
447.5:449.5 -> 4.6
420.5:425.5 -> 4.66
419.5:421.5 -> 4.69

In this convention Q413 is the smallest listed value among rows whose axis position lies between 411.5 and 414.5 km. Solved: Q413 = 4.979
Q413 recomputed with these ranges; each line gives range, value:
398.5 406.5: 3.825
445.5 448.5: 4.612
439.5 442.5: 4.58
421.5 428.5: 4.628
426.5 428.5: 4.68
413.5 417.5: 4.745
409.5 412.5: 4.784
